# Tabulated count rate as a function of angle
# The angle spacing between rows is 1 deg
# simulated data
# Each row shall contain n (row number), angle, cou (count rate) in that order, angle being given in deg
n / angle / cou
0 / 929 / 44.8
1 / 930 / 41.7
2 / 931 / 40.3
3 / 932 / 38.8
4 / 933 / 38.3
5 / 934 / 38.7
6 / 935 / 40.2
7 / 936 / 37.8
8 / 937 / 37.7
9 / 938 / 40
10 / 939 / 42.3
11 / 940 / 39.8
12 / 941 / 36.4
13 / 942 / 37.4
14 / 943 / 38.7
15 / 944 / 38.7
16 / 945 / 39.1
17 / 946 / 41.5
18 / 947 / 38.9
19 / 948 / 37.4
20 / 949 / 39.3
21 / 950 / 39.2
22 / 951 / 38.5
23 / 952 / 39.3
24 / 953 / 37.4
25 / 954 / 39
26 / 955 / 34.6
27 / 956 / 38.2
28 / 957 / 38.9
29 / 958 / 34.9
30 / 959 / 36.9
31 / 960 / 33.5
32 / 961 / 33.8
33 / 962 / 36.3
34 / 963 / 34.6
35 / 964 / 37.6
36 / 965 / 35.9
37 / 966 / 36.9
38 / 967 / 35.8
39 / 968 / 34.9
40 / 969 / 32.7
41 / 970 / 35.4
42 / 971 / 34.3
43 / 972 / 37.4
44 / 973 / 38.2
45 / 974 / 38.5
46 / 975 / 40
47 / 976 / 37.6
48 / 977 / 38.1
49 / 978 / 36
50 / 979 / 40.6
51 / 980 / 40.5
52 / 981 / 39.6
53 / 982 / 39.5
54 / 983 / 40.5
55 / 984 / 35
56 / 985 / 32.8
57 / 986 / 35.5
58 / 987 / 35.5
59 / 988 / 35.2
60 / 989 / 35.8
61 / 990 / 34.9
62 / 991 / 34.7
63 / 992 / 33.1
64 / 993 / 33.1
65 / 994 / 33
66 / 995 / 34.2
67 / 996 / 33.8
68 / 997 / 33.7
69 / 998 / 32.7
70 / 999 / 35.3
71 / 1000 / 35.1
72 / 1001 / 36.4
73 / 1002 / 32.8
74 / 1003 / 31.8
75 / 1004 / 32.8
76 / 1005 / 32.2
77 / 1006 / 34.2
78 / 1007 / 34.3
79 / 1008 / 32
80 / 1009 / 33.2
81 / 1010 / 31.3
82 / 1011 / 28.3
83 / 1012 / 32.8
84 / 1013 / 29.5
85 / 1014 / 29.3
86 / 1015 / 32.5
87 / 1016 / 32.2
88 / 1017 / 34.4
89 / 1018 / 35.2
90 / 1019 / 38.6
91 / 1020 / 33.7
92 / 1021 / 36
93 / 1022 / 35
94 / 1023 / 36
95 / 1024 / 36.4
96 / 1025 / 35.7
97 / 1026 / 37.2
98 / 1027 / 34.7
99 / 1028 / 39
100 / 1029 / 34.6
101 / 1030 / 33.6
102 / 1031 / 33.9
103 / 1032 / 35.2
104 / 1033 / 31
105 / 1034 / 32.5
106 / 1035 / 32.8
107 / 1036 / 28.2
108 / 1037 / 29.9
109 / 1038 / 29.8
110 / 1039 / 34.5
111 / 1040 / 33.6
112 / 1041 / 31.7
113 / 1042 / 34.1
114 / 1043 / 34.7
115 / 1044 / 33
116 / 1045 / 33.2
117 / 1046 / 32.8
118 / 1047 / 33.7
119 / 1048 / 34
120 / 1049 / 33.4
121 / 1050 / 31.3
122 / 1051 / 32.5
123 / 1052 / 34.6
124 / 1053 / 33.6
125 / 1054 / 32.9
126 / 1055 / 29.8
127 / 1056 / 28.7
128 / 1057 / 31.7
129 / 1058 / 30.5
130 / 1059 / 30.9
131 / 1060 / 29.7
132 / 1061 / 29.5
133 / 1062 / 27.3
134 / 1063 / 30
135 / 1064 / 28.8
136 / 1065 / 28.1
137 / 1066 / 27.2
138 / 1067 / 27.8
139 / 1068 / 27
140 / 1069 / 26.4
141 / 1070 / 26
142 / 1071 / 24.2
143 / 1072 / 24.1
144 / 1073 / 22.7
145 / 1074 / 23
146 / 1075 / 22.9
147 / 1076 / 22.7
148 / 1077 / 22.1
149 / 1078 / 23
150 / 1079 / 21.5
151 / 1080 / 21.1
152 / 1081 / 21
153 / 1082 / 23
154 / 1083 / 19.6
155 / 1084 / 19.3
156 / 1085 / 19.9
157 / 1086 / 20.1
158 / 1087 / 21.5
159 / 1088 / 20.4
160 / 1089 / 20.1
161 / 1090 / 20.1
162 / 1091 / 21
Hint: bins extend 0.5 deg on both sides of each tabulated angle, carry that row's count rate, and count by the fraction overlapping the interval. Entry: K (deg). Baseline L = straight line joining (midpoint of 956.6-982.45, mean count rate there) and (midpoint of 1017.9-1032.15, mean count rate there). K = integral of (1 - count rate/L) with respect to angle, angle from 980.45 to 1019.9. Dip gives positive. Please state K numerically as 2.4 deg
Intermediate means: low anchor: 36.8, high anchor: 35.7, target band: 34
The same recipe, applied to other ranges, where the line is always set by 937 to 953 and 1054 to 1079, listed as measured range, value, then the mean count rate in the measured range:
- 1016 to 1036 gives -2.51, 34.8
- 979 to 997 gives -0.54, 35.8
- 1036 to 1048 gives -1.39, 32.7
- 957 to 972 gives 0.65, 35.4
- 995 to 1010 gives -0.13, 33.5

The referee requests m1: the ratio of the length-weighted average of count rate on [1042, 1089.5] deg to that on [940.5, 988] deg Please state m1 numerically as 0.73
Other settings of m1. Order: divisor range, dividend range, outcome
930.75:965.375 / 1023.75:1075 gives 0.82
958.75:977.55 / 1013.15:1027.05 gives 0.96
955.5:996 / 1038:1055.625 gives 0.91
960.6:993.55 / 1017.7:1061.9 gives 0.91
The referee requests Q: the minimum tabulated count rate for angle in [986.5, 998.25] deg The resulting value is 32.7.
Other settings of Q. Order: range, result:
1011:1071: 24.2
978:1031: 28.3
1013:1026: 29.3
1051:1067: 27.2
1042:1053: 31.3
